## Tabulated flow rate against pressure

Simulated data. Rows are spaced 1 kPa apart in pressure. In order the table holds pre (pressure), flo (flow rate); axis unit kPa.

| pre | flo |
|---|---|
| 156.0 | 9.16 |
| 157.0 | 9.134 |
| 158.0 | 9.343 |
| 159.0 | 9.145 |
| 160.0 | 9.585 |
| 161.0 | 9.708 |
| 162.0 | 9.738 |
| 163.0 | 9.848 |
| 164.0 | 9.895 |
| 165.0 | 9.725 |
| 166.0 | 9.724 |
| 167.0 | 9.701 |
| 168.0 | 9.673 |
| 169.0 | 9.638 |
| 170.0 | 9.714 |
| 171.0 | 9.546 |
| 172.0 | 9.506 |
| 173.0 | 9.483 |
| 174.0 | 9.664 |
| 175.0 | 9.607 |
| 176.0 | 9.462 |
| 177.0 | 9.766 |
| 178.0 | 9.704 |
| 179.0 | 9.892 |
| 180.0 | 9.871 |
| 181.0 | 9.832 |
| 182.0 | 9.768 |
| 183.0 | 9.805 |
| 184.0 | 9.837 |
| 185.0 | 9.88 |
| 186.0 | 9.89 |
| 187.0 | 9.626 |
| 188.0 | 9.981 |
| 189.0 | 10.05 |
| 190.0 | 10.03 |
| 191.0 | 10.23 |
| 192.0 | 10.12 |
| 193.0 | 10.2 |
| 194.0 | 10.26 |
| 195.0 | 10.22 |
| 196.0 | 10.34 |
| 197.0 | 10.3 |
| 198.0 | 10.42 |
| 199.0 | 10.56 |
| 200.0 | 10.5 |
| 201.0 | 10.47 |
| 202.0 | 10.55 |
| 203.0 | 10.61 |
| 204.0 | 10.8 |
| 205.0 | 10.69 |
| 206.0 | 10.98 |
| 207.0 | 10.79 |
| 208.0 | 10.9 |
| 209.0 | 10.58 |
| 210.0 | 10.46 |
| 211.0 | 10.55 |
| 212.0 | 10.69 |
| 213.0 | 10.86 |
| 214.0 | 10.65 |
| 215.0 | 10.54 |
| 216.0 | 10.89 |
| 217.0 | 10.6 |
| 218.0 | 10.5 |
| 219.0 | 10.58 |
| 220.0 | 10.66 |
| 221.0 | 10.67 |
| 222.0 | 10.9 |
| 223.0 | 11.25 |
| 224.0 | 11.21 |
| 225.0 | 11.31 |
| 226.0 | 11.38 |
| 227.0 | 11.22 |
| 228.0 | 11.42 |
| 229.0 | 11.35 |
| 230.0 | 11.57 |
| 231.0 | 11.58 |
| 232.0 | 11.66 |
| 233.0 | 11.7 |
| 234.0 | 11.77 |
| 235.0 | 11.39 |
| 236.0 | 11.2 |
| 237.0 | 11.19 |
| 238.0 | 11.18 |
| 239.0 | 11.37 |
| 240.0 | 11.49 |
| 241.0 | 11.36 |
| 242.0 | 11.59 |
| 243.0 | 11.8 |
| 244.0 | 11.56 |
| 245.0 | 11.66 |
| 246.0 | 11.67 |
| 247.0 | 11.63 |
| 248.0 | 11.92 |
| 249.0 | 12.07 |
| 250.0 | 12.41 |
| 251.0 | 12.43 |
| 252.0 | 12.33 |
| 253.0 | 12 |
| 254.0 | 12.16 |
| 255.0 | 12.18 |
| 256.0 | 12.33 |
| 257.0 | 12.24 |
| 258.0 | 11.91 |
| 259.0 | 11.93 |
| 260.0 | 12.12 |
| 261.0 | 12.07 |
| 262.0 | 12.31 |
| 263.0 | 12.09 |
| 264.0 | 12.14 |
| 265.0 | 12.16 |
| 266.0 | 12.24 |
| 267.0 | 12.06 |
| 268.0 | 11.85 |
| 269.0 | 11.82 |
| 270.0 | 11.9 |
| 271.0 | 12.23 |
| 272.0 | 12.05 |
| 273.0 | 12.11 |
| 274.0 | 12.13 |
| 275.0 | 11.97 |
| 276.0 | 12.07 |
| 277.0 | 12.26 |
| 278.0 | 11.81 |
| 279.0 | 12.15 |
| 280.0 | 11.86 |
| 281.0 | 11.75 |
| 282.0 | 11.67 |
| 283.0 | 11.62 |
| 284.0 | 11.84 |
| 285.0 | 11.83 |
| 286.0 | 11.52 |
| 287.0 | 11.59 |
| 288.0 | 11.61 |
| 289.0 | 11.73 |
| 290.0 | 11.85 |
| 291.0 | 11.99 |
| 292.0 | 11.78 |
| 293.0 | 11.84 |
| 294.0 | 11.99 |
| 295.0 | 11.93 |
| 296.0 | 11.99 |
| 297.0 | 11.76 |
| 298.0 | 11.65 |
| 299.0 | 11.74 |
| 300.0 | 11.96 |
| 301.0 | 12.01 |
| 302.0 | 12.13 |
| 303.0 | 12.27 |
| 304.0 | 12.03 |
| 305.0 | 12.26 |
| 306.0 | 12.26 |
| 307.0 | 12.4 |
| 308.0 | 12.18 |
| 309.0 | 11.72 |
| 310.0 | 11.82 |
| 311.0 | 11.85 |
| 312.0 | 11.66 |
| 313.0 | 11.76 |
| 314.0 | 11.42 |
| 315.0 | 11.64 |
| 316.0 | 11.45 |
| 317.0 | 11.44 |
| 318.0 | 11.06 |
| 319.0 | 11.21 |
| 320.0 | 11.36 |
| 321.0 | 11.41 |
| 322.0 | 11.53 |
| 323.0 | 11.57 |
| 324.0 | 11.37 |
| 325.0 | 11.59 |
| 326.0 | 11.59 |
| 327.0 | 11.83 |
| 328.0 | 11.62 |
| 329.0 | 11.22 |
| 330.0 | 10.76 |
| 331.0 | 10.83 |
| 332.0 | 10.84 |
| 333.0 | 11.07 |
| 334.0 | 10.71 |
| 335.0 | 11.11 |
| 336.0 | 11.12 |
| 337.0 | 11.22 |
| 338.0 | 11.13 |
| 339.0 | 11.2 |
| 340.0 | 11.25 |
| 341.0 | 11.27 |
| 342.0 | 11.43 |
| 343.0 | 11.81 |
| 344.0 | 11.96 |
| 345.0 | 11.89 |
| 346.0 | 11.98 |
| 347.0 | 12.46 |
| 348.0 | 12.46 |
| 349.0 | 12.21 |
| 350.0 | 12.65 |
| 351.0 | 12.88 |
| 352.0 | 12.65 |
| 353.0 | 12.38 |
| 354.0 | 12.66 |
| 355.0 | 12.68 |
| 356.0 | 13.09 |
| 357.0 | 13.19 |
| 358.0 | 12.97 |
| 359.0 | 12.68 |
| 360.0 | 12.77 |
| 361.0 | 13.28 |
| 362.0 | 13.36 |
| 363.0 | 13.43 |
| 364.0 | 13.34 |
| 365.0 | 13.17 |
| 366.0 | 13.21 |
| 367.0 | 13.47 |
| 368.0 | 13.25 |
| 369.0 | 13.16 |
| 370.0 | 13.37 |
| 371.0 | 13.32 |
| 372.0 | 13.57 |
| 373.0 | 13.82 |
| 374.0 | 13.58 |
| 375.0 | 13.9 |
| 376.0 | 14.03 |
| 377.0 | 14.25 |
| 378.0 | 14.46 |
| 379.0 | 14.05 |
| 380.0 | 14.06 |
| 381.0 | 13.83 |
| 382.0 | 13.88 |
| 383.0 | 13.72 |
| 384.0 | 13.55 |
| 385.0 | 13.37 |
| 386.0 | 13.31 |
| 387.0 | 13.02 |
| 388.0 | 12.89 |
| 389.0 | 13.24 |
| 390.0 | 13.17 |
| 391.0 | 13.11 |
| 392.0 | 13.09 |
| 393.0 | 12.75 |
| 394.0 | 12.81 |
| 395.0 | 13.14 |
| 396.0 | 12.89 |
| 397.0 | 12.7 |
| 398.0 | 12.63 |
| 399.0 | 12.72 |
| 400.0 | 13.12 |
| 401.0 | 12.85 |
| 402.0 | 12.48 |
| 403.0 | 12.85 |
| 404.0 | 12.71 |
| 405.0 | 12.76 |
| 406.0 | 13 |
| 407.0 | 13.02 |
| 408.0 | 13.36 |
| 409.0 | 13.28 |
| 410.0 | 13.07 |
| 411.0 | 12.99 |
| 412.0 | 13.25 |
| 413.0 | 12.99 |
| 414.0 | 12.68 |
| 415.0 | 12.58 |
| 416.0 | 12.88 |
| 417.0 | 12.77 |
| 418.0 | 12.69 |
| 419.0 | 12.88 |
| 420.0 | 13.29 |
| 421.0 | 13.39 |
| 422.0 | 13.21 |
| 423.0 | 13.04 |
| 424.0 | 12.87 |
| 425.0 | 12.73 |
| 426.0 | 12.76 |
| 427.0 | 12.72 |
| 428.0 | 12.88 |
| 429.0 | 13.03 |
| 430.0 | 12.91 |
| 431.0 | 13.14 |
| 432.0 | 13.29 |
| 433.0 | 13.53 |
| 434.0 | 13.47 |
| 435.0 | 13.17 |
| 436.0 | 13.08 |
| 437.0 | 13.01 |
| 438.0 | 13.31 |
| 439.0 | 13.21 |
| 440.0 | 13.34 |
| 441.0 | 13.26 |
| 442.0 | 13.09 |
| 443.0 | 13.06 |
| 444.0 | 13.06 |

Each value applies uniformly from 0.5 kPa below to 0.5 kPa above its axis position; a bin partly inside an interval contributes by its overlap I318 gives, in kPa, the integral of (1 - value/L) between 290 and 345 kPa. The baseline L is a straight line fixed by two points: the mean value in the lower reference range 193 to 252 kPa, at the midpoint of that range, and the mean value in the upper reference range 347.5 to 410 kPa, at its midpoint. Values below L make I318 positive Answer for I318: 3.3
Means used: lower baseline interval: 11.1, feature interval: 11.6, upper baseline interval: 13.2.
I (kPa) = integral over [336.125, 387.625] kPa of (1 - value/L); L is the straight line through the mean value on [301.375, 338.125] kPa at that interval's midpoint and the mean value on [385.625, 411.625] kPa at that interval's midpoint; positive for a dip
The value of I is -2.6 kPa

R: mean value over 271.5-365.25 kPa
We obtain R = 11.9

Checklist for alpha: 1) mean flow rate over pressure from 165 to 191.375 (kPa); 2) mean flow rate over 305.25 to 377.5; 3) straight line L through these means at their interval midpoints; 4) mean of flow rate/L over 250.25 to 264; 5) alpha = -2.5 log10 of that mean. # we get -0.12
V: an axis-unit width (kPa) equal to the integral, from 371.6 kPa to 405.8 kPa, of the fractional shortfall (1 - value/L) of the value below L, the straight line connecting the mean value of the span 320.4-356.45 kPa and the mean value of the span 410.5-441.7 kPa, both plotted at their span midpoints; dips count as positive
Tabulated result -2.3 kPa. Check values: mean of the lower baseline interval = 11.7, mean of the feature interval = 13.3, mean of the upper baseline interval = 13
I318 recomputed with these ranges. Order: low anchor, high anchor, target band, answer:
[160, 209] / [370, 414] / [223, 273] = -3.5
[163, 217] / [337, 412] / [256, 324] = -1.3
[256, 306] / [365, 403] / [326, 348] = 2.3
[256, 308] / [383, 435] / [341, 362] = 0.1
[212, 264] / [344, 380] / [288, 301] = 0.4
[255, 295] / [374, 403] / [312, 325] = 1.1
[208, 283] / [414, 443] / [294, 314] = 0.2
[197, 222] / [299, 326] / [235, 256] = -1.4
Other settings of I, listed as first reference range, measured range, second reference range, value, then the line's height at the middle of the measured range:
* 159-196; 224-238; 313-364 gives -1.2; 10.5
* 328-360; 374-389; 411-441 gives -1.6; 12.4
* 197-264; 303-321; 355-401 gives 1.0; 12.4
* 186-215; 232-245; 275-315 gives -0.5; 11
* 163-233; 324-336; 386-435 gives 0.8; 12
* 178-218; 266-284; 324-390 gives -0.8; 11.4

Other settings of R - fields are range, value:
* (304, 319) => 11.8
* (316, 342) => 11.3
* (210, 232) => 11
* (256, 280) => 12.1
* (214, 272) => 11.6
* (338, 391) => 13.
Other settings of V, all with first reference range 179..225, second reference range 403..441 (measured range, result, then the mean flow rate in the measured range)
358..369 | -0.8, 13.2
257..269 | -1.0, 12.1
